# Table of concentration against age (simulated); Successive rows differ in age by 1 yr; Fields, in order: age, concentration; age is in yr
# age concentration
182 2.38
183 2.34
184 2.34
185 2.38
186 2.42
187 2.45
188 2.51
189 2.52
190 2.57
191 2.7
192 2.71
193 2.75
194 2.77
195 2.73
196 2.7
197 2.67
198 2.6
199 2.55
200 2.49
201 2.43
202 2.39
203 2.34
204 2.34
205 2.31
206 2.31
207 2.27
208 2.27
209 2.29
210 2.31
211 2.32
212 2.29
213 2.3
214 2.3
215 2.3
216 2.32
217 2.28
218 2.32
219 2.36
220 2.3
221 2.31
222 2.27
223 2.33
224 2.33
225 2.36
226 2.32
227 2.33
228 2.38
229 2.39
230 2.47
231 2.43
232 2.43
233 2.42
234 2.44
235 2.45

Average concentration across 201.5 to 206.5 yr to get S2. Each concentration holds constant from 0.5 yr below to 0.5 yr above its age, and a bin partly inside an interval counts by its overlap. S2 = 2.34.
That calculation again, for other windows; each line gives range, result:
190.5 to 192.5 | 2.71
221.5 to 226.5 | 2.32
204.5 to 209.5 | 2.29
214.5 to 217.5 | 2.3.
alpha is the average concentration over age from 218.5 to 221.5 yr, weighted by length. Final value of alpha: 2.32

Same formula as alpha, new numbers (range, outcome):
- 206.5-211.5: 2.29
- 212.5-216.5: 2.3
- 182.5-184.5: 2.34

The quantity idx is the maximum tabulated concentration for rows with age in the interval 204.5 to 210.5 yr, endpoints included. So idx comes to 2.31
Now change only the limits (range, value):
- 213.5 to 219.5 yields 2.36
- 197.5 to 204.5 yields 2.6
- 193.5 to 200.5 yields 2.77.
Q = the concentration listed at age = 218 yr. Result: 2.32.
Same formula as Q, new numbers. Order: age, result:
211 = 2.32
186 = 2.42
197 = 2.67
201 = 2.43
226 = 2.32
